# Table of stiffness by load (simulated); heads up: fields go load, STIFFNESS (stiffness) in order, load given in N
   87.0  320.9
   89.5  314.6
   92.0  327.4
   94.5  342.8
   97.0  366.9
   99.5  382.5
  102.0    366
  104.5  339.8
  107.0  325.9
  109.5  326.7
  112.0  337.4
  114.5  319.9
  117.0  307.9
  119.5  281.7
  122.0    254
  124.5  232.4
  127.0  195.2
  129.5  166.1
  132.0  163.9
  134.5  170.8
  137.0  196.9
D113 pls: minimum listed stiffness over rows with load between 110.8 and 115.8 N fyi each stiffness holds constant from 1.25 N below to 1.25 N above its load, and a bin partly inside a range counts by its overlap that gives 319.9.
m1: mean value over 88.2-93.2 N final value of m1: 321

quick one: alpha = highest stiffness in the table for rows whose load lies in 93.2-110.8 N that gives 382.5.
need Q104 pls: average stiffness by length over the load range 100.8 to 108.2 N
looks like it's 344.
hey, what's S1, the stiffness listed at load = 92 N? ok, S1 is 327.4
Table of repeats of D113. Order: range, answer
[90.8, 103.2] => 327.4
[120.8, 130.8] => 166.1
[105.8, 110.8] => 325.9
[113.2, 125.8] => 232.4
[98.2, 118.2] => 307.9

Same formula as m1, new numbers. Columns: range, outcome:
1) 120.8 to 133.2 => 202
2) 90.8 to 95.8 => 335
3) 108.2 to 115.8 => 328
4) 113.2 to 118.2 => 314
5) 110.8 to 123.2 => 300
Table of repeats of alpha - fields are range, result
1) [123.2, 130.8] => 232.4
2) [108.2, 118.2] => 337.4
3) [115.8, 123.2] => 307.9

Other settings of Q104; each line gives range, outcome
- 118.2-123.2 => 268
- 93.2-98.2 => 354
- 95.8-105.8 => 364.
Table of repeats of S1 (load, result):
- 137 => 196.9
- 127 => 195.2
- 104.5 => 339.8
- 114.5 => 319.9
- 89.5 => 314.6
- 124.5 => 232.4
